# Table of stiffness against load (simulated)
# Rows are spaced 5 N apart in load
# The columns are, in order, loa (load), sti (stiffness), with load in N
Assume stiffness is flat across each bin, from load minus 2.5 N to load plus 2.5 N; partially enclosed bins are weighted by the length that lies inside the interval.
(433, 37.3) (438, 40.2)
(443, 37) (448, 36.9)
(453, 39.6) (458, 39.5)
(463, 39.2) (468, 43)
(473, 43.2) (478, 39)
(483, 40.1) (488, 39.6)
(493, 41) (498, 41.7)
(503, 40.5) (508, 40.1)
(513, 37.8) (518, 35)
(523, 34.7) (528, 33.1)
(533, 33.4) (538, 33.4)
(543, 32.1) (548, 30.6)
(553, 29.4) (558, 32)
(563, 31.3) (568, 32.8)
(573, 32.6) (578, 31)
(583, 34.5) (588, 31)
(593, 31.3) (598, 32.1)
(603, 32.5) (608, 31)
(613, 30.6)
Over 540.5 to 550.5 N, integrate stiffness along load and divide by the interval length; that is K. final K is 31.4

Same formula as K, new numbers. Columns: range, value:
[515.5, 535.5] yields 34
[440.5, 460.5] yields 38.2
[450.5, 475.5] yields 40.9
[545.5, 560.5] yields 30.7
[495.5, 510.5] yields 40.8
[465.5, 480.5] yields 41.7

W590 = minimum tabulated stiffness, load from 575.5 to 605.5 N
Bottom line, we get 31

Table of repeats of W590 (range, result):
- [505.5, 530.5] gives 33.1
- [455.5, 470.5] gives 39.2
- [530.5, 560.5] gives 29.4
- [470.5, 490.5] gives 39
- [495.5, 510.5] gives 40.1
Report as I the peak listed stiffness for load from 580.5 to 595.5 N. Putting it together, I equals 34.5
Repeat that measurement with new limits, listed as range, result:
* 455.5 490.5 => 43.2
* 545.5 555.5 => 30.6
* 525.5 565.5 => 33.4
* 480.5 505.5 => 41.7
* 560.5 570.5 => 32.8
